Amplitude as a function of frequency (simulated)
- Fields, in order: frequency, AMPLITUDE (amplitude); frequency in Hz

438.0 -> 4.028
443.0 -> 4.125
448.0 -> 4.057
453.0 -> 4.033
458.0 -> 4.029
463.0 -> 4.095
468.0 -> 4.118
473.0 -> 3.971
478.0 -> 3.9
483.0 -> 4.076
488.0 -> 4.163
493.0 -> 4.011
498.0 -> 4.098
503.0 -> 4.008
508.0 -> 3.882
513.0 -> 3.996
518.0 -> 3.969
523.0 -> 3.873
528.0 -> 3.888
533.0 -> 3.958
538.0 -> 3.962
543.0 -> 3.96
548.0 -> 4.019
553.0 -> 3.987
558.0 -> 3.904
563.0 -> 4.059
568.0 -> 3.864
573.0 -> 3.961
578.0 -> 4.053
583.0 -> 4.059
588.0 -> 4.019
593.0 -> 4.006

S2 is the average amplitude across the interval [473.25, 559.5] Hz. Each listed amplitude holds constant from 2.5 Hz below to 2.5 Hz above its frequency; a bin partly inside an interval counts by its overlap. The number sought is 3.98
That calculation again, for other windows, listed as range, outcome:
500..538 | 3.94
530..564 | 3.97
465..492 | 4.04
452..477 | 4.04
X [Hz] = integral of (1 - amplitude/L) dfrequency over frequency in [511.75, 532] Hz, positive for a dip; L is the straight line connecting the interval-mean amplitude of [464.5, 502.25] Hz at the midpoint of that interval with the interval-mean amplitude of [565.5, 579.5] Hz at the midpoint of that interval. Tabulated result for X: 0.4 Hz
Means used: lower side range 4.05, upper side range 3.95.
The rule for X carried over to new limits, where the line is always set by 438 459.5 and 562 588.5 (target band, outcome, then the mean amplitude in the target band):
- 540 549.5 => 0.1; 3.98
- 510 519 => 0.1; 3.98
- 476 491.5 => 0.0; 4.05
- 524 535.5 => 0.3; 3.92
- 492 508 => 0.1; 4.02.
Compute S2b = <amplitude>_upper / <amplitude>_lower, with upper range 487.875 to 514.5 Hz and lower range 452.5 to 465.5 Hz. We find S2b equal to 1.0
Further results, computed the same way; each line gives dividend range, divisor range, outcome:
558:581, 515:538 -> 1.01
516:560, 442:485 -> 0.98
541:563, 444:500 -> 0.98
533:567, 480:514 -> 0.99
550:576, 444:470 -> 0.97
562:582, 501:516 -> 1.01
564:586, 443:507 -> 0.99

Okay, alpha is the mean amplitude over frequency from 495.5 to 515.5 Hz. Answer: 4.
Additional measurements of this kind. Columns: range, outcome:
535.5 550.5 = 3.98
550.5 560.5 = 3.95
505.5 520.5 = 3.95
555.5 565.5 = 3.98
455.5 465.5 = 4.06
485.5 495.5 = 4.09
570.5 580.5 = 4.01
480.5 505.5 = 4.07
